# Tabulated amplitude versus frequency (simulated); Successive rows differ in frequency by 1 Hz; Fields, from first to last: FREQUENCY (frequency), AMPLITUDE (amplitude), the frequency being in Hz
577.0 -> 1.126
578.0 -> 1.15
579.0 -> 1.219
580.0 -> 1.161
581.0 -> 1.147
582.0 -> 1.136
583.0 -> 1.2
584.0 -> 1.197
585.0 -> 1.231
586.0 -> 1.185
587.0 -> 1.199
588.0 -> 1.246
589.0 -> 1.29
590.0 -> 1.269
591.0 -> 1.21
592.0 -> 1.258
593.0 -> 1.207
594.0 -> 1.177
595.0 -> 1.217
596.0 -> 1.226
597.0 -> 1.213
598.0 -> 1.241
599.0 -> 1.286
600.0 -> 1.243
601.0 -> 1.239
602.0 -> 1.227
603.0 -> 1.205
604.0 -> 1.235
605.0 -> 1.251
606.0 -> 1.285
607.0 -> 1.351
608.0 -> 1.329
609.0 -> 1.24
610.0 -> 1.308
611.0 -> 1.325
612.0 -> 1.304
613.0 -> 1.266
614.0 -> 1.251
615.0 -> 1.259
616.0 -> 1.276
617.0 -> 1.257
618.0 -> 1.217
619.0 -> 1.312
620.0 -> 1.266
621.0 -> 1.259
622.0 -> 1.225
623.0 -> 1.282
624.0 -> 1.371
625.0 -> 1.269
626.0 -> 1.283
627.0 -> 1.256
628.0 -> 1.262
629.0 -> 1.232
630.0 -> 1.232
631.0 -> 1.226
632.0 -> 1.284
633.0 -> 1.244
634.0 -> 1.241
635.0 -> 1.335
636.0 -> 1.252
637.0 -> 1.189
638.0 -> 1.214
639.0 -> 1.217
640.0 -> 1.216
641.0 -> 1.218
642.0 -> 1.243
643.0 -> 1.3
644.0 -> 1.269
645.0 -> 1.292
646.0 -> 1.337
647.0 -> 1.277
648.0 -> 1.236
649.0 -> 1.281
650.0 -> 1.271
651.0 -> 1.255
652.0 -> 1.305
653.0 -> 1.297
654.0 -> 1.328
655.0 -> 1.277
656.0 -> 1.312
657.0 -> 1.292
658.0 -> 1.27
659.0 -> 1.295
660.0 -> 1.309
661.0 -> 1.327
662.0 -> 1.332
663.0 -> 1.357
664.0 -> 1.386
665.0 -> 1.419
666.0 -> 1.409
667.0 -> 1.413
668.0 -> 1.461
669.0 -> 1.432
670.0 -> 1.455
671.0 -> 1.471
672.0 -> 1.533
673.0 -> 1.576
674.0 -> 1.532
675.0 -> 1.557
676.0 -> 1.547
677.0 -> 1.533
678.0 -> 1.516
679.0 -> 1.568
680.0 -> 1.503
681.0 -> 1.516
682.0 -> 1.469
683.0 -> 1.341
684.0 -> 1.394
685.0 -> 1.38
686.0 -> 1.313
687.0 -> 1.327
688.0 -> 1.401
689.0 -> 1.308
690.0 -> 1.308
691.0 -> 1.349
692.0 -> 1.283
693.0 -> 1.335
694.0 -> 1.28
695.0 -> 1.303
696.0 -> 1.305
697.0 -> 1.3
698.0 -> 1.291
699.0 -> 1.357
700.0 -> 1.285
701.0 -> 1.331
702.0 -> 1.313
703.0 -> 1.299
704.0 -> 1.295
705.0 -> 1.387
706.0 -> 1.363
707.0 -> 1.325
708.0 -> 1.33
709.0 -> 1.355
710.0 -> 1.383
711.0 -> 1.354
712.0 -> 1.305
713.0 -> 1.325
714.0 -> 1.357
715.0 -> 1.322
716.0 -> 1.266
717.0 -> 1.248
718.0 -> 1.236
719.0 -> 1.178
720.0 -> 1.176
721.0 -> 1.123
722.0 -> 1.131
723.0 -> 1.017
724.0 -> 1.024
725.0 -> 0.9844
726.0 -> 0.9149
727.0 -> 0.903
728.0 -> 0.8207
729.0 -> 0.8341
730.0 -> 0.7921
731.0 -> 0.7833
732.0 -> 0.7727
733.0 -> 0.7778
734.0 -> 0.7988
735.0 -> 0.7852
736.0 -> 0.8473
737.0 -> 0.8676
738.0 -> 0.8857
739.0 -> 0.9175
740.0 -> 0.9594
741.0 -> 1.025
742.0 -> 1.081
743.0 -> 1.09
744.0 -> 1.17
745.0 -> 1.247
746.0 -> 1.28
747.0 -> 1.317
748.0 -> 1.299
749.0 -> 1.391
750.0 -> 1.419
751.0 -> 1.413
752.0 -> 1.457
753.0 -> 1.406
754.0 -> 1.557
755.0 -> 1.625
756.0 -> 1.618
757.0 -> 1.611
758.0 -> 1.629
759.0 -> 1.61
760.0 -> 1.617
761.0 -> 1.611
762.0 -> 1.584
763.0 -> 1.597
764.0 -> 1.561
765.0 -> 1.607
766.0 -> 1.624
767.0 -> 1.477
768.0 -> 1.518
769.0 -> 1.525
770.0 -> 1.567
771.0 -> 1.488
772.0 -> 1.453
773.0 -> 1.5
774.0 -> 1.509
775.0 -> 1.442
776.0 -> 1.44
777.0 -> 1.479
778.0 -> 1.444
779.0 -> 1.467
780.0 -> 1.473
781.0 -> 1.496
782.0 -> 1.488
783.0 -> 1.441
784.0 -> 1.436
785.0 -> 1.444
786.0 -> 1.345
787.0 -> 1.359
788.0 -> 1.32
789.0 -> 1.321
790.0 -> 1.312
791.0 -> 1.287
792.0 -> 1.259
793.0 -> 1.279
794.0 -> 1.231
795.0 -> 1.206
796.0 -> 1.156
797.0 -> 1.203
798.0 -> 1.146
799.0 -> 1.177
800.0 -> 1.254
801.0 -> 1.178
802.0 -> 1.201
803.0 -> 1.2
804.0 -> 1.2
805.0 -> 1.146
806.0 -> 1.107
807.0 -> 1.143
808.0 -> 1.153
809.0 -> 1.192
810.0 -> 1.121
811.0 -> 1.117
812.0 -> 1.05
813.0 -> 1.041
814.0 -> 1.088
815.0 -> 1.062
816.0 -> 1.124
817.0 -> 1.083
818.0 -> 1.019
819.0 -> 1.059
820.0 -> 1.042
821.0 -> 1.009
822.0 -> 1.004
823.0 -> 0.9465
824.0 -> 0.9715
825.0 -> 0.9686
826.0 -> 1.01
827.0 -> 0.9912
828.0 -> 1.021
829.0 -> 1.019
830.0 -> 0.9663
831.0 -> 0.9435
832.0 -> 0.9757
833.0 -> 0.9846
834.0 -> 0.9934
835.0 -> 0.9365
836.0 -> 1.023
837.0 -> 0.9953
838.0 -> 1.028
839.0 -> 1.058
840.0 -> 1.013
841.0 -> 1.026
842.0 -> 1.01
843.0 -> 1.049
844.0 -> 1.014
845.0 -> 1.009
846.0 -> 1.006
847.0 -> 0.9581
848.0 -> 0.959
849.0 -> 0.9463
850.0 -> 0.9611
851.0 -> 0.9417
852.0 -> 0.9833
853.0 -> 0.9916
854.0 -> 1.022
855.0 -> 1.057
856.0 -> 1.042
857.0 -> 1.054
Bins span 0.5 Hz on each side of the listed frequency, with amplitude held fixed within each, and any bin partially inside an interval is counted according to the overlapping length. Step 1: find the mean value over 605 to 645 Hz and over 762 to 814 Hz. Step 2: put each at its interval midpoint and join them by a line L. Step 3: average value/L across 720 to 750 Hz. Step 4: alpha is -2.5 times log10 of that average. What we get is 0.29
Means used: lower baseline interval 1.27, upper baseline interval 1.34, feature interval 1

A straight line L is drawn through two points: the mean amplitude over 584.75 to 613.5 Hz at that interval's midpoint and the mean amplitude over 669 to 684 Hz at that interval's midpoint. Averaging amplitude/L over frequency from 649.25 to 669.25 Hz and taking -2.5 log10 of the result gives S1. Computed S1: 0.09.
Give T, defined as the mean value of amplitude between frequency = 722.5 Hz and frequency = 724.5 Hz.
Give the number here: 1.02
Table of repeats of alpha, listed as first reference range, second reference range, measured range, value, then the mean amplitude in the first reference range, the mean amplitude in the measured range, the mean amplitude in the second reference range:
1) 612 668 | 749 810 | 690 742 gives 0.18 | 1.28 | 1.14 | 1.4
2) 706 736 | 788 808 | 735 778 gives -0.20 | 1.09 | 1.38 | 1.21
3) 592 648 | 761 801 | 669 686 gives -0.14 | 1.26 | 1.49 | 1.41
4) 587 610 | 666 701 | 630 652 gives 0.06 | 1.25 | 1.26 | 1.41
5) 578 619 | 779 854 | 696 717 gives -0.13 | 1.24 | 1.32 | 1.12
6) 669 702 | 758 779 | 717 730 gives 0.38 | 1.4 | 1.03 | 1.53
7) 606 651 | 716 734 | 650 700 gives -0.22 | 1.27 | 1.38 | 0.986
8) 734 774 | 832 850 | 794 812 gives -0.01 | 1.36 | 1.17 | 0.999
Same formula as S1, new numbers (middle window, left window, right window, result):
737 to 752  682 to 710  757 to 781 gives 0.239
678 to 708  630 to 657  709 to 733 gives -0.171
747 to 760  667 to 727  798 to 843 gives -0.235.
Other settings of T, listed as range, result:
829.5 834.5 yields 0.973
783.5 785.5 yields 1.44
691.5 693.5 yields 1.31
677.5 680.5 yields 1.53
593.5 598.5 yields 1.21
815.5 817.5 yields 1.1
